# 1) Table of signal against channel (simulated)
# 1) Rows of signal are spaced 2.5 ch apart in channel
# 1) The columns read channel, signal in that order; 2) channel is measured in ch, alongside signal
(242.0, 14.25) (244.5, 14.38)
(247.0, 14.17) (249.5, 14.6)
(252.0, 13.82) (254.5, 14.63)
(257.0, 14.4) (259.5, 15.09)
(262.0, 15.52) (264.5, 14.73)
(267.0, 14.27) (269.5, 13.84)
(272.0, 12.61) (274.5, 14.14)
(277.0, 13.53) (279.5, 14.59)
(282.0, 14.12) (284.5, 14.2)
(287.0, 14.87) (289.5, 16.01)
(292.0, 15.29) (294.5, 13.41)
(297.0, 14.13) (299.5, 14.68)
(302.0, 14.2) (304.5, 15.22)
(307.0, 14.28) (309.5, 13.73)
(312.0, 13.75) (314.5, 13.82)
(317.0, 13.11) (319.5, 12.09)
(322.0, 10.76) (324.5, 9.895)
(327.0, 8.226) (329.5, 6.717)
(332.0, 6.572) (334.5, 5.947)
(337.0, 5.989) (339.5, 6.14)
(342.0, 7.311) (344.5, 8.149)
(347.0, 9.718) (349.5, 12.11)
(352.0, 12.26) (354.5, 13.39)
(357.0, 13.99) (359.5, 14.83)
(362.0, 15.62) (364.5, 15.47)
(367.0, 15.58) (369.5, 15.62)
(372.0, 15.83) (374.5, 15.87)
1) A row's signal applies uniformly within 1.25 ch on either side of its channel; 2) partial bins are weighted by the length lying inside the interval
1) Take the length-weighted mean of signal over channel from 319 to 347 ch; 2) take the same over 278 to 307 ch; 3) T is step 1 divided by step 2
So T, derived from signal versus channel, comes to 0.54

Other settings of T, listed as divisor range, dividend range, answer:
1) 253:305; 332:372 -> 0.79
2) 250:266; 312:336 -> 0.67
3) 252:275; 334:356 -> 0.64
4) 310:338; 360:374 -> 1.58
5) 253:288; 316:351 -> 0.61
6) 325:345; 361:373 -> 2.25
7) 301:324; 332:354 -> 0.64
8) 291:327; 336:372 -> 0.91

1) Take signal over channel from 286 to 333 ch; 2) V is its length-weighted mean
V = 12.7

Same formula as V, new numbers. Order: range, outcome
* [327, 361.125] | 9.49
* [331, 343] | 6.37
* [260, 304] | 14.4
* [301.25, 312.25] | 14.3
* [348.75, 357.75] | 12.9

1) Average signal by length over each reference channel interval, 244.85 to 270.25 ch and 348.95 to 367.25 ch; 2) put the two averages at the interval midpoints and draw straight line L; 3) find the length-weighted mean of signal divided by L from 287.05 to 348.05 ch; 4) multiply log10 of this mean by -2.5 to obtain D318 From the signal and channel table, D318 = 0.26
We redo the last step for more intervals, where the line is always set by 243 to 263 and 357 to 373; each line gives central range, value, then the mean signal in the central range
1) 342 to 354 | 0.416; 10.4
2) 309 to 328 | 0.253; 11.9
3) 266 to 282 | 0.066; 13.8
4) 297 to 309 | 0.032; 14.5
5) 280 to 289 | 0.018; 14.5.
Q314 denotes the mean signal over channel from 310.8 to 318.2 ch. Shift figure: 13.6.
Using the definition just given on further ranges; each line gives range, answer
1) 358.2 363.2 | 15.2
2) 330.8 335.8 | 6.25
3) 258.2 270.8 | 14.7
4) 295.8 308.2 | 14.5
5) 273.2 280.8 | 14.1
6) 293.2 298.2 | 13.8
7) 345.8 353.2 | 11.4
